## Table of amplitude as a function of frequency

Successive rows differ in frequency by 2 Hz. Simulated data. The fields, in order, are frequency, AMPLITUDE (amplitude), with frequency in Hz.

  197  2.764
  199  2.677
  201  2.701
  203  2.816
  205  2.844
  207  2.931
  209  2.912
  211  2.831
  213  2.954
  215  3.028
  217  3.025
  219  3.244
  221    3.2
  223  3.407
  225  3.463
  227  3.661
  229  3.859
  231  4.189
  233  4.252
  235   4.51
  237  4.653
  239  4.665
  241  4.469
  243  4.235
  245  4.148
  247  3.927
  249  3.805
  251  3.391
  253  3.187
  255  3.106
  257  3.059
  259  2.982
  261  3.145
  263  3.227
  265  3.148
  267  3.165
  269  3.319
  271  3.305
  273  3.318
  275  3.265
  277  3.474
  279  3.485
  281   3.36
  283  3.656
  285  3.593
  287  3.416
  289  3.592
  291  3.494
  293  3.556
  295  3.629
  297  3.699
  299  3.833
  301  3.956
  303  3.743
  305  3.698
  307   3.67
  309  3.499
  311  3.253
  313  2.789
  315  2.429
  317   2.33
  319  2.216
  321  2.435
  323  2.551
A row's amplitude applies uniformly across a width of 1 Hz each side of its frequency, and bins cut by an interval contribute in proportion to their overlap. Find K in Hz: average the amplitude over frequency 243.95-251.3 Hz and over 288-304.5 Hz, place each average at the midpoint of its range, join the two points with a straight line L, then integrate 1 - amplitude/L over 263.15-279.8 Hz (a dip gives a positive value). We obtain 2.1 Hz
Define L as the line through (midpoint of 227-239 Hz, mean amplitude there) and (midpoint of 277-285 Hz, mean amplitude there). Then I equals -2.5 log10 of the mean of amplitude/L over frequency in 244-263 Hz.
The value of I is 0.16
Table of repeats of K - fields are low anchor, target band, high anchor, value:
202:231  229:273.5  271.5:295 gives -4.91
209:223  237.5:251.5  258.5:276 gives -4.41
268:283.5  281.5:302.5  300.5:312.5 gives -0.86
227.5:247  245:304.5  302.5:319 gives 3.21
